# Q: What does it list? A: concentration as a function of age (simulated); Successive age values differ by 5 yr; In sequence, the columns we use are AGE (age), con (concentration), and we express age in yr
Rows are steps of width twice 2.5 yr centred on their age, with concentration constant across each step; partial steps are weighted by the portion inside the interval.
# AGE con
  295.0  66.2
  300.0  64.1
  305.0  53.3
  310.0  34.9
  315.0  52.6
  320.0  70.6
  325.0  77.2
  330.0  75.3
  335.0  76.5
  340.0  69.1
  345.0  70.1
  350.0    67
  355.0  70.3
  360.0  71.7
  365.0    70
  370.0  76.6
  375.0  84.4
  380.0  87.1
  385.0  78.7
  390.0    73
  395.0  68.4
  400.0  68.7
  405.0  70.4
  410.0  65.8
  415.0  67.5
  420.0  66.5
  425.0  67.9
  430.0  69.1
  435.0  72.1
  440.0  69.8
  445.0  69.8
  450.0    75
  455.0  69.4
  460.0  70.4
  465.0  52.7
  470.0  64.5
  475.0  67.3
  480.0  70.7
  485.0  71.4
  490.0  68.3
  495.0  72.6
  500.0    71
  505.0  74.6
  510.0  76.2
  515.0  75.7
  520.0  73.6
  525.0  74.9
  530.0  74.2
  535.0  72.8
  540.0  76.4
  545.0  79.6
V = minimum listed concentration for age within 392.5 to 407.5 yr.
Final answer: 68.4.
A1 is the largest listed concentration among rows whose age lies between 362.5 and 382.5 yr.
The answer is 87.1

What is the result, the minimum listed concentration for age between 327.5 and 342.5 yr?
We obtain 69.1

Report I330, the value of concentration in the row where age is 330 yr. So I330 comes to 75.3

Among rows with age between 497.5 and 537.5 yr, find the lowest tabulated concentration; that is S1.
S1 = 71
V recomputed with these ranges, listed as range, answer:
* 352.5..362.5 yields 70.3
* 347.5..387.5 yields 67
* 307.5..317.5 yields 34.9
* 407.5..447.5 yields 65.8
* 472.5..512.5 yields 67.3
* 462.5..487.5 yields 52.7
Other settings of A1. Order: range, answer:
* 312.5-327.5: 77.2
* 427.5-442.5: 72.1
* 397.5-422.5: 70.4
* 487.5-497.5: 72.6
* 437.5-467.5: 75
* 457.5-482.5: 70.7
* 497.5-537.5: 76.2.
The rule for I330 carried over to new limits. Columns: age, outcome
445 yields 69.8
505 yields 74.6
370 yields 76.6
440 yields 69.8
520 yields 73.6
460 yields 70.4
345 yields 70.1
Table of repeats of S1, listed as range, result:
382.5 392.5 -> 73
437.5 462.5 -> 69.4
